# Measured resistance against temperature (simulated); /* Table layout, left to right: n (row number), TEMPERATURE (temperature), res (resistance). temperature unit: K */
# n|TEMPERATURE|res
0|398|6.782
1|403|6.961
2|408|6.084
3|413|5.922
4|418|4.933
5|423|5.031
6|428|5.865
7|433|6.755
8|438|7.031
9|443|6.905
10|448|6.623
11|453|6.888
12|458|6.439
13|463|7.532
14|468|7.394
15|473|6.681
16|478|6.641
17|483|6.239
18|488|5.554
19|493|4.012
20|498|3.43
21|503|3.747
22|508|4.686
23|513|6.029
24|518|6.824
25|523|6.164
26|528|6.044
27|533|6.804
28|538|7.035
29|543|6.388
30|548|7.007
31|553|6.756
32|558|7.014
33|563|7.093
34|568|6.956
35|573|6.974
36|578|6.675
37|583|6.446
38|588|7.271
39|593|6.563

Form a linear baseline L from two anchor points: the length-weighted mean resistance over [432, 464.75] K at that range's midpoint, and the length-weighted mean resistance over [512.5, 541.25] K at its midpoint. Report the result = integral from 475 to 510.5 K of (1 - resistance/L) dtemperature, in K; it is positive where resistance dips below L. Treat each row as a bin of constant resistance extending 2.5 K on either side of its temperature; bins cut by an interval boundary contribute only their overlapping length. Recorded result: 9.3 K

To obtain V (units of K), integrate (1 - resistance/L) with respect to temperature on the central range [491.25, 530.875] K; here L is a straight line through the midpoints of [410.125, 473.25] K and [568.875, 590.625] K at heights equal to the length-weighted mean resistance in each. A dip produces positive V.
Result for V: 8.9 K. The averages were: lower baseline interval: 6.45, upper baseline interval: 6.85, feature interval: 5.15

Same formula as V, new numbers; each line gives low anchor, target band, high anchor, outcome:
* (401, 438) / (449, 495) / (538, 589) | -0.8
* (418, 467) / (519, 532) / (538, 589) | 0.9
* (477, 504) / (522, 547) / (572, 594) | -3.2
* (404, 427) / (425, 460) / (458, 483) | -2.1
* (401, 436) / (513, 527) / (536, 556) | 0.5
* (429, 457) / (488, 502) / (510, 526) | 5.2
